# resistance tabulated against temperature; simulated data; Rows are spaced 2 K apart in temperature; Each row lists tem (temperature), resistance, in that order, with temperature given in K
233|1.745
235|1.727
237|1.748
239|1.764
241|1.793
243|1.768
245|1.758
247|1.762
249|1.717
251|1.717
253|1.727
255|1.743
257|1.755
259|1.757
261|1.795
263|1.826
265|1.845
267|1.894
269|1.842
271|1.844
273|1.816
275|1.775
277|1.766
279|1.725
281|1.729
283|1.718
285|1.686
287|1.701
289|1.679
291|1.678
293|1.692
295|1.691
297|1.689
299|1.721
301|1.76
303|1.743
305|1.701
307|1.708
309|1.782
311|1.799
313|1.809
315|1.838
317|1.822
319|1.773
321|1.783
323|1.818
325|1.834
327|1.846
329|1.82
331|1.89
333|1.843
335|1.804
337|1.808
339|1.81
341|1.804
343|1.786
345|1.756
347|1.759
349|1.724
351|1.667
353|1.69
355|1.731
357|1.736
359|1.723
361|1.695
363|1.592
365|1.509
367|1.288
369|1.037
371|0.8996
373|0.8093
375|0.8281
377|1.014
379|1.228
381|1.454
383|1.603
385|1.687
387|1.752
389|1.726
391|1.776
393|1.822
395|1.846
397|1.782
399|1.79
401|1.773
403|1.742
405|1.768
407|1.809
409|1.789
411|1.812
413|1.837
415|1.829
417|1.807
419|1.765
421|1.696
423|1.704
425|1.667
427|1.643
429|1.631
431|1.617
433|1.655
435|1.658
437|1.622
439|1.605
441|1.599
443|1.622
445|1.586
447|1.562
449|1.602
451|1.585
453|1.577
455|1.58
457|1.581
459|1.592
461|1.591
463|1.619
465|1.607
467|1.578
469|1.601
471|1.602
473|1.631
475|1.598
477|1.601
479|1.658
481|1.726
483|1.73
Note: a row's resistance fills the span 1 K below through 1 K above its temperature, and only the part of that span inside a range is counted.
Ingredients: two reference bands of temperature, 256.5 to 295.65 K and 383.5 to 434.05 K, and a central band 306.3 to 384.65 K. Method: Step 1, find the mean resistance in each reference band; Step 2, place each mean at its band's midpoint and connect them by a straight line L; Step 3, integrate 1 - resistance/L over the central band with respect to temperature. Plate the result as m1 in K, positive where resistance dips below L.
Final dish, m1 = 6.1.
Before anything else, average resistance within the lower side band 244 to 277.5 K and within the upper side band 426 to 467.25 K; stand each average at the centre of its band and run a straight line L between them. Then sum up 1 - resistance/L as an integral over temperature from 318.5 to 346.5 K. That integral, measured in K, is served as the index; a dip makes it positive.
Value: -1.6 K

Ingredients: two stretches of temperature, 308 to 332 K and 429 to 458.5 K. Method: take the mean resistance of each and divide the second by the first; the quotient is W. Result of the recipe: 0.9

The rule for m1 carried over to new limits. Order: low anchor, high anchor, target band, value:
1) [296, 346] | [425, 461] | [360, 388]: 6.5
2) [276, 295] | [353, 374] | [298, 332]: -4.2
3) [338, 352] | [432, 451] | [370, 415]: 2.8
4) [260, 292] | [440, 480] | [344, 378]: 5.1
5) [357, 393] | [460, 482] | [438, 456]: -0.3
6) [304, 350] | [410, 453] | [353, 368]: 1.2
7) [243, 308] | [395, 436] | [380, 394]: 0.4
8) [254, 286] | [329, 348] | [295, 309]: 0.6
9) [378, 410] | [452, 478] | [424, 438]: 0.1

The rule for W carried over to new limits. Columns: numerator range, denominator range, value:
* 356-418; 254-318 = 0.89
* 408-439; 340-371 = 1.06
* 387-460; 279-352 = 0.96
